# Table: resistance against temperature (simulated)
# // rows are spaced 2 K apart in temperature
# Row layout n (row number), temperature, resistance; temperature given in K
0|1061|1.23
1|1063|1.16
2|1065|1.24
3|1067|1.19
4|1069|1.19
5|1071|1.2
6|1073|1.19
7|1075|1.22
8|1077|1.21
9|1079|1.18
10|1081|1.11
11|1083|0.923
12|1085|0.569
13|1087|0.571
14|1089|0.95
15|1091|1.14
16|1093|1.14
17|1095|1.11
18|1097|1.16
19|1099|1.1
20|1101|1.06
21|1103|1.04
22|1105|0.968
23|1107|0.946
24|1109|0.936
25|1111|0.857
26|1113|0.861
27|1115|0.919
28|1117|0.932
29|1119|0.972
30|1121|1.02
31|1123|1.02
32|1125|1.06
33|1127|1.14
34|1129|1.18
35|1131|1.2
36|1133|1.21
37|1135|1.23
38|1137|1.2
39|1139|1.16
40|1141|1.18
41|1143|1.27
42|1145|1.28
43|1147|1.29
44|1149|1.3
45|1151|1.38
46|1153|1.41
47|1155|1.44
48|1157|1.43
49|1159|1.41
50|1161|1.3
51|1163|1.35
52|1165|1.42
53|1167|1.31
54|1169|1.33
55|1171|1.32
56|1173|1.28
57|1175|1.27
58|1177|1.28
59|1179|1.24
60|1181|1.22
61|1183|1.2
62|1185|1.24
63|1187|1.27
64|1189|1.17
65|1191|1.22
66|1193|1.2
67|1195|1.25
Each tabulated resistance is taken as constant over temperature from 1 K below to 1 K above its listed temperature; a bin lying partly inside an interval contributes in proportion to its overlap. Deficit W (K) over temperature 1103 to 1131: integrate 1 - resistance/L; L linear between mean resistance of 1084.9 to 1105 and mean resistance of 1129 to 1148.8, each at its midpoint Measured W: 3.0 K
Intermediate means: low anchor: 1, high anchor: 1.23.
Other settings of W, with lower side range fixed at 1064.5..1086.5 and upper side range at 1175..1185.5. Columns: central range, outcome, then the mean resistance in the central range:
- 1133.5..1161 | -2.52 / 1.3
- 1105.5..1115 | 1.98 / 0.906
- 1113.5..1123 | 1.59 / 0.962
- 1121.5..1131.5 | 0.47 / 1.11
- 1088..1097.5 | 0.19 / 1.1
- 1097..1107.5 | 0.86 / 1.04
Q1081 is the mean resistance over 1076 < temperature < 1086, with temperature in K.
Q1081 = 0.998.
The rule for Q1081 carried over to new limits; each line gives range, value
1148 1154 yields 1.36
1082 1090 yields 0.753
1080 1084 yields 1.02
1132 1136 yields 1.22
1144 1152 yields 1.31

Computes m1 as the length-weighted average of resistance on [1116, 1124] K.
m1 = 0.986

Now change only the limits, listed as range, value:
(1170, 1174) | 1.3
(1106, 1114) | 0.9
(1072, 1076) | 1.21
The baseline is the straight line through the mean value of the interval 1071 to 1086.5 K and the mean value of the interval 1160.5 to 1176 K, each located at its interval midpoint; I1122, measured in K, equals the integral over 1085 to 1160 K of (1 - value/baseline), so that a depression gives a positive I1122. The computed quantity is 4.8 K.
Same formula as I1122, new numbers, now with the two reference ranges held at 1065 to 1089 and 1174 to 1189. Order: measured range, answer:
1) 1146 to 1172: -3.5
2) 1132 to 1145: -0.6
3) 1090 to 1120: 2.5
